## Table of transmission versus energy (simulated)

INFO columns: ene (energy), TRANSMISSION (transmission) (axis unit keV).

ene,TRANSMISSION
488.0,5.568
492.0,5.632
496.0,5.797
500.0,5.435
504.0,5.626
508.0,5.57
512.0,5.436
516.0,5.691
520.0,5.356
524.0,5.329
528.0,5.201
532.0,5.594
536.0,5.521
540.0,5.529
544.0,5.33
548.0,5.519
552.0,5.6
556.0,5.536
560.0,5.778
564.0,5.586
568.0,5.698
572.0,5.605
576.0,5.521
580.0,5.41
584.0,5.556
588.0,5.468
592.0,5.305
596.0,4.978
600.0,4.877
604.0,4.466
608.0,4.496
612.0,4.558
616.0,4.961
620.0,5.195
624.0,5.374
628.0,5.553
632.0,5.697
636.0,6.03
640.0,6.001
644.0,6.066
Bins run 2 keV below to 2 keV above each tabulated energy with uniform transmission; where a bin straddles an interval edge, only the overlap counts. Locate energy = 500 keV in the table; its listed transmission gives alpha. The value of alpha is 5.435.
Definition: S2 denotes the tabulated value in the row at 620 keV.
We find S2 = 5.195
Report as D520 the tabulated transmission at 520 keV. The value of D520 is 5.356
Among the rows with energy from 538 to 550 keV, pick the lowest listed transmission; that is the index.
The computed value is 5.33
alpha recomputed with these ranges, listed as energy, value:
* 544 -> 5.33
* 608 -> 4.496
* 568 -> 5.698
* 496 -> 5.797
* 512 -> 5.436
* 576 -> 5.521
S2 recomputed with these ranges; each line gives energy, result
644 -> 6.066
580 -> 5.41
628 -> 5.553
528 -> 5.201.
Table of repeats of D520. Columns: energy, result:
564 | 5.586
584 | 5.556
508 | 5.57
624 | 5.374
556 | 5.536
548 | 5.519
